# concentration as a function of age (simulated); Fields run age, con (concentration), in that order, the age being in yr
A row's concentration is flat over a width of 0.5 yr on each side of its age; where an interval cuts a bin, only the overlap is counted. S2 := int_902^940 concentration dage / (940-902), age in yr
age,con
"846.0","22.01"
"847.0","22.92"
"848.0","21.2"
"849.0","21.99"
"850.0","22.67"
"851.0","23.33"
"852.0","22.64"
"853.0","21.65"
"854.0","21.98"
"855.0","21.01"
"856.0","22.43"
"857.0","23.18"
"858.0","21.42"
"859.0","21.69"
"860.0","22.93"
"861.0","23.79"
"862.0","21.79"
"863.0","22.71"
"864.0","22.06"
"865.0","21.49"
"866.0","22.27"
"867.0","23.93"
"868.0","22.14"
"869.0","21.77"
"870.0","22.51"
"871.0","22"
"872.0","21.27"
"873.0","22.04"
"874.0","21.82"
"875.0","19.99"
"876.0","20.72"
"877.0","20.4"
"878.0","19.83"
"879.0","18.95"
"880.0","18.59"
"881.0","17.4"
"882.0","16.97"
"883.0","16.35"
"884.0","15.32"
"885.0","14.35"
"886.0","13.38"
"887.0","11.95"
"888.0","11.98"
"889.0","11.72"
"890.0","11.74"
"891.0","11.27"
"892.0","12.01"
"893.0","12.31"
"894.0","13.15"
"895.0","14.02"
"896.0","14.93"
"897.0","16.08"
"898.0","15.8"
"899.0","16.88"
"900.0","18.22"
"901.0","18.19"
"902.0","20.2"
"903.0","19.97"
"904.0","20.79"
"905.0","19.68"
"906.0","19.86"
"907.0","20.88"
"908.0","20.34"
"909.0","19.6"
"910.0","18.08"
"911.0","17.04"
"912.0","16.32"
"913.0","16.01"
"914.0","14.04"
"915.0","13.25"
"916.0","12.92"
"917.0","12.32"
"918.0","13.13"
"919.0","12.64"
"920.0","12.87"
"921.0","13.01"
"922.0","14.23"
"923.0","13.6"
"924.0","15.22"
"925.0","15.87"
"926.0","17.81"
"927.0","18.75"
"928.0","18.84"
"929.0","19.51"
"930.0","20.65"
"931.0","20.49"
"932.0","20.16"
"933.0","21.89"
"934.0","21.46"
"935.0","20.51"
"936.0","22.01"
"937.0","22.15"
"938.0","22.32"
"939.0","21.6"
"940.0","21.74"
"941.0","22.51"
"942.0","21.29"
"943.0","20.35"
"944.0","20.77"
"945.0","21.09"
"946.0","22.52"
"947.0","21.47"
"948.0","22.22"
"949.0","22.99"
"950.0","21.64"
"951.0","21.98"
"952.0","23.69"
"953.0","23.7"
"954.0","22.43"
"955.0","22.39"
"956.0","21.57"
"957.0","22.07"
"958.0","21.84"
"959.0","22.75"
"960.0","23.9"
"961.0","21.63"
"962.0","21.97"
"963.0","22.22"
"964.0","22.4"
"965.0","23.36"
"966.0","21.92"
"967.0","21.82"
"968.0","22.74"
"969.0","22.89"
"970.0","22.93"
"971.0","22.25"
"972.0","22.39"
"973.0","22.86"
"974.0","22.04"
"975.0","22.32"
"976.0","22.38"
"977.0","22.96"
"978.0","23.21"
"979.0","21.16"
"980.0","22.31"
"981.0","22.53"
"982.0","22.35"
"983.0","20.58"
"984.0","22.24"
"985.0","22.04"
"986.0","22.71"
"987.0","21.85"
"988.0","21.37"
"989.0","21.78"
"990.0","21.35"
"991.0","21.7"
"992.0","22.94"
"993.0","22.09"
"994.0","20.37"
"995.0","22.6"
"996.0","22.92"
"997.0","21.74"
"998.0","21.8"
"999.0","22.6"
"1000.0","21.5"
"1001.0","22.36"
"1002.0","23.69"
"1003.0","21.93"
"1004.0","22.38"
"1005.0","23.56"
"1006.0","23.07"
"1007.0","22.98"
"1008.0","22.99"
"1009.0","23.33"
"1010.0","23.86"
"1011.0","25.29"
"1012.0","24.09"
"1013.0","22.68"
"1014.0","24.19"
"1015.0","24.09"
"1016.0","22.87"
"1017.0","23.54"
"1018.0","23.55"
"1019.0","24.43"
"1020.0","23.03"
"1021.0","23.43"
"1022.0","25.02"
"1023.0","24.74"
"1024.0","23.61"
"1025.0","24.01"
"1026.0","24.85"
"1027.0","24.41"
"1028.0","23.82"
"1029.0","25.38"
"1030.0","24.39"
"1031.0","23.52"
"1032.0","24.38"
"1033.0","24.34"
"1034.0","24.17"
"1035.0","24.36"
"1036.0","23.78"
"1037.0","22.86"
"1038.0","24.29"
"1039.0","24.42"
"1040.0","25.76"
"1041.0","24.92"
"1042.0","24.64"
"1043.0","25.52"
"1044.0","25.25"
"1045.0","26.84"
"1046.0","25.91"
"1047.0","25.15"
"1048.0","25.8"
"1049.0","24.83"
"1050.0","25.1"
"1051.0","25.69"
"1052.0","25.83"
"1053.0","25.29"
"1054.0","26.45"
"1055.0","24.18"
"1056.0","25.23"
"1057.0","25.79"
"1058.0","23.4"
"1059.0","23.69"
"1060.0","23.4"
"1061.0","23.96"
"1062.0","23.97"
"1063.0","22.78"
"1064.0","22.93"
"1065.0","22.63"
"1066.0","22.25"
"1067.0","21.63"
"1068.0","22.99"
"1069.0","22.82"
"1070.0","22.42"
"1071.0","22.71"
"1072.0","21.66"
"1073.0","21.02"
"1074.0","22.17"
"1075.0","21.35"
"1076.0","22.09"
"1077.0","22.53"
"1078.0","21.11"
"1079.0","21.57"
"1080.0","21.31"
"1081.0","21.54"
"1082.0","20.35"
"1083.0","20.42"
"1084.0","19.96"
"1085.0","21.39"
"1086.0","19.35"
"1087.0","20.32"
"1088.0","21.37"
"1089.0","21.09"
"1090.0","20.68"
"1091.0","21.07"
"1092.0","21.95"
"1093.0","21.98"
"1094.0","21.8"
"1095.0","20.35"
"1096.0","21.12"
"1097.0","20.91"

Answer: 17.9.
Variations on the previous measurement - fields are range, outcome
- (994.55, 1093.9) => 23.3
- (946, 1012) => 22.4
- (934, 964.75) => 22.1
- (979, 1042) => 23.2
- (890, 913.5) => 16.9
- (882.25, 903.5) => 14.8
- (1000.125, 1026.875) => 23.6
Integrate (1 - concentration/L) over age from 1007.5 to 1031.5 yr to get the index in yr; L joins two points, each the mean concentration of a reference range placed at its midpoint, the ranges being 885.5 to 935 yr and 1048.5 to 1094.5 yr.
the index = -4.0 yr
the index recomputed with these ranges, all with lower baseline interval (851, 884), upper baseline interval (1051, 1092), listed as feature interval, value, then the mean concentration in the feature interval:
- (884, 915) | 7.85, 16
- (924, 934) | 1.08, 19.2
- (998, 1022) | -1.32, 23.3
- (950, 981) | -0.95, 22.5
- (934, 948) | 0.04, 21.6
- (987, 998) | 0.04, 21.9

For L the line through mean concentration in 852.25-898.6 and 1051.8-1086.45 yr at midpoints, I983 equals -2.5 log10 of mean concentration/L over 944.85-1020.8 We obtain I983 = -0.09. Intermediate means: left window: 18.7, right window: 22.6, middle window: 22.5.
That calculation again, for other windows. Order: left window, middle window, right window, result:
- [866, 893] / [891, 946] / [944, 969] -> 0.135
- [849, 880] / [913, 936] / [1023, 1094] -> 0.319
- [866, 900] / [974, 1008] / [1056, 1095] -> -0.121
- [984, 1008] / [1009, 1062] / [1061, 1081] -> -0.104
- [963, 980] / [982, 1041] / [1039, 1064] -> 0.021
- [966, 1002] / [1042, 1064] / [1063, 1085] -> -0.140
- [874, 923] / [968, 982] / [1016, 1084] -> -0.131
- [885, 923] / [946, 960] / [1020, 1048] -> -0.189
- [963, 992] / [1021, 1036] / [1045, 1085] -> -0.069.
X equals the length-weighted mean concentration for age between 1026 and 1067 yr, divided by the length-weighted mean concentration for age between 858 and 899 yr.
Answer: 1.35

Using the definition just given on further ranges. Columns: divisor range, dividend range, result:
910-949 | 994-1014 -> 1.25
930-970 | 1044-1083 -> 1.06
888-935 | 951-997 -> 1.35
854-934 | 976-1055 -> 1.31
